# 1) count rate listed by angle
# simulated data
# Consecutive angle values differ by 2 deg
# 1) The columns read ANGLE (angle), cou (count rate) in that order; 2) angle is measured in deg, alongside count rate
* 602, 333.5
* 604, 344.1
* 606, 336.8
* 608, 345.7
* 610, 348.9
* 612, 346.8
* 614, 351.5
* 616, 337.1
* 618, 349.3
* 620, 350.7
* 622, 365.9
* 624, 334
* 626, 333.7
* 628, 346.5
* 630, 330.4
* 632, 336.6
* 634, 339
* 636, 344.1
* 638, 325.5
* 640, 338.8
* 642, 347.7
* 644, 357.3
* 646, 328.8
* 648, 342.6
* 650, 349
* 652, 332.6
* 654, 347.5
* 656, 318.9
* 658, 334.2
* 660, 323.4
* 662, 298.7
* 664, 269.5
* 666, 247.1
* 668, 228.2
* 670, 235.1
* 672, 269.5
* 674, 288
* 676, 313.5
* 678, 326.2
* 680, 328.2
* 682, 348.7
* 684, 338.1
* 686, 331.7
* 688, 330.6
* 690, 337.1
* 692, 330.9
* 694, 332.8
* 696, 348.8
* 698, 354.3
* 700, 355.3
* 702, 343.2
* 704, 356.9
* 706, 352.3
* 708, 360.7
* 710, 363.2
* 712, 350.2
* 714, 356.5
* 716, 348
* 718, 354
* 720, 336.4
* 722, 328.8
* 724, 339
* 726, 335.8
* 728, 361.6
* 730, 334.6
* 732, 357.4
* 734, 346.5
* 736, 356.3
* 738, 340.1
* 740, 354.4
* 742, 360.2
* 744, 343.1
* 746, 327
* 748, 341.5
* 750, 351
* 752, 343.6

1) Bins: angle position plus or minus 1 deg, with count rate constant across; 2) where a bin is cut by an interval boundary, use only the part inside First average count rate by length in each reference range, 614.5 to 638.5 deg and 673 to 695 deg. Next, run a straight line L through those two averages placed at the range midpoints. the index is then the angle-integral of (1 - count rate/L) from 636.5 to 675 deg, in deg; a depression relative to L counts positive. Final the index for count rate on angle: 2.9 deg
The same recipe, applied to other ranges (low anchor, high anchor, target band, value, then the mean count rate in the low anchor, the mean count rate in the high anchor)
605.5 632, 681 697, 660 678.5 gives 3.4 deg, 344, 337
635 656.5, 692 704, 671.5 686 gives 1.1 deg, 340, 346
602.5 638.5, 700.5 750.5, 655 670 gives 2.6 deg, 343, 348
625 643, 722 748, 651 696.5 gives 4.0 deg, 338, 345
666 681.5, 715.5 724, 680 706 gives -2.9 deg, 284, 341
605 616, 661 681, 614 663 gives -3.7 deg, 345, 280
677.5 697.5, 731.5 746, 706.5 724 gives -0.3 deg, 336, 349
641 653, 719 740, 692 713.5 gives -0.4 deg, 343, 344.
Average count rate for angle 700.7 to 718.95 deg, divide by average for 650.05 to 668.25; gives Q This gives 1.16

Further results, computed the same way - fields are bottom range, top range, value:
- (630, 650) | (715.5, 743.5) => 1.02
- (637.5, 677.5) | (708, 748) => 1.12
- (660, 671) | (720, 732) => 1.30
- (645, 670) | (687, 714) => 1.13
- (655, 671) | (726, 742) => 1.24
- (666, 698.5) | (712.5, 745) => 1.11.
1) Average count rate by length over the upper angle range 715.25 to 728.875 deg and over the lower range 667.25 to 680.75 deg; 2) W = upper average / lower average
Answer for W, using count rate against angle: 1.21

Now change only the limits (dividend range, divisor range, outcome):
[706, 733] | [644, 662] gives 1.04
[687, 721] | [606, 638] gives 1.01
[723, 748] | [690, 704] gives 1.00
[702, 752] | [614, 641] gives 1.02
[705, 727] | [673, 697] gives 1.06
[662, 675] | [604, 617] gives 0.75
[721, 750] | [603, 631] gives 1.00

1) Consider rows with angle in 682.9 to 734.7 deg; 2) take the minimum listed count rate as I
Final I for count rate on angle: 328.8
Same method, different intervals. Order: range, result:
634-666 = 247.1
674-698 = 288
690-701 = 330.9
